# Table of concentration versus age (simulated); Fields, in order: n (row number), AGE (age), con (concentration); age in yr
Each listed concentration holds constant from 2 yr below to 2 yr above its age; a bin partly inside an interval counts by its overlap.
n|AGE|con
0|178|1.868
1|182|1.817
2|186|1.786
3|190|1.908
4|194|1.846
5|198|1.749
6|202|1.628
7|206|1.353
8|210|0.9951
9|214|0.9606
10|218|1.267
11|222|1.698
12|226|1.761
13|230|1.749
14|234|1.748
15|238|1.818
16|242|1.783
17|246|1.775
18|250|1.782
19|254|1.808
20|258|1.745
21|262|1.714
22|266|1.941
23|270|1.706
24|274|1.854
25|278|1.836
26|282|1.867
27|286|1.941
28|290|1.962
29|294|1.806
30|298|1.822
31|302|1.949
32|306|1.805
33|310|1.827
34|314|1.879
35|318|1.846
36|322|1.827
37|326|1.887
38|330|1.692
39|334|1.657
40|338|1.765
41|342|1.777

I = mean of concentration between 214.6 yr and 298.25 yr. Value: 1.77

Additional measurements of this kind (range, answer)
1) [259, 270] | 1.8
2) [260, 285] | 1.82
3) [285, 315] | 1.87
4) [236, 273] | 1.79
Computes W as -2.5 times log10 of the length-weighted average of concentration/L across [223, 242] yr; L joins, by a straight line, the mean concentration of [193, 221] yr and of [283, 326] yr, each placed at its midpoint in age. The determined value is -0.16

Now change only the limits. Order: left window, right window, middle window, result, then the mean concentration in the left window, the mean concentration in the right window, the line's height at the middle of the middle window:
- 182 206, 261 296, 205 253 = 0.15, 1.75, 1.85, 1.79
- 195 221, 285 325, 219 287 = -0.13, 1.36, 1.87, 1.59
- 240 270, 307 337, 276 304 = -0.05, 1.79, 1.8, 1.79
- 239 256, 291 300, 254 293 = -0.02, 1.79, 1.83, 1.81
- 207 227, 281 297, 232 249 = -0.18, 1.32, 1.89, 1.5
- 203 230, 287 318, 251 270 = -0.10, 1.38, 1.87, 1.63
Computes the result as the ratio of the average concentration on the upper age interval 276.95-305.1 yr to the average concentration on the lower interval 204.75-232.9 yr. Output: 1.33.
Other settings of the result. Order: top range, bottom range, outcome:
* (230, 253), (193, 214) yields 1.23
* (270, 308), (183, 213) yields 1.17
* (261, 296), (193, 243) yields 1.19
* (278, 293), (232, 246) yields 1.07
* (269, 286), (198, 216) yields 1.42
